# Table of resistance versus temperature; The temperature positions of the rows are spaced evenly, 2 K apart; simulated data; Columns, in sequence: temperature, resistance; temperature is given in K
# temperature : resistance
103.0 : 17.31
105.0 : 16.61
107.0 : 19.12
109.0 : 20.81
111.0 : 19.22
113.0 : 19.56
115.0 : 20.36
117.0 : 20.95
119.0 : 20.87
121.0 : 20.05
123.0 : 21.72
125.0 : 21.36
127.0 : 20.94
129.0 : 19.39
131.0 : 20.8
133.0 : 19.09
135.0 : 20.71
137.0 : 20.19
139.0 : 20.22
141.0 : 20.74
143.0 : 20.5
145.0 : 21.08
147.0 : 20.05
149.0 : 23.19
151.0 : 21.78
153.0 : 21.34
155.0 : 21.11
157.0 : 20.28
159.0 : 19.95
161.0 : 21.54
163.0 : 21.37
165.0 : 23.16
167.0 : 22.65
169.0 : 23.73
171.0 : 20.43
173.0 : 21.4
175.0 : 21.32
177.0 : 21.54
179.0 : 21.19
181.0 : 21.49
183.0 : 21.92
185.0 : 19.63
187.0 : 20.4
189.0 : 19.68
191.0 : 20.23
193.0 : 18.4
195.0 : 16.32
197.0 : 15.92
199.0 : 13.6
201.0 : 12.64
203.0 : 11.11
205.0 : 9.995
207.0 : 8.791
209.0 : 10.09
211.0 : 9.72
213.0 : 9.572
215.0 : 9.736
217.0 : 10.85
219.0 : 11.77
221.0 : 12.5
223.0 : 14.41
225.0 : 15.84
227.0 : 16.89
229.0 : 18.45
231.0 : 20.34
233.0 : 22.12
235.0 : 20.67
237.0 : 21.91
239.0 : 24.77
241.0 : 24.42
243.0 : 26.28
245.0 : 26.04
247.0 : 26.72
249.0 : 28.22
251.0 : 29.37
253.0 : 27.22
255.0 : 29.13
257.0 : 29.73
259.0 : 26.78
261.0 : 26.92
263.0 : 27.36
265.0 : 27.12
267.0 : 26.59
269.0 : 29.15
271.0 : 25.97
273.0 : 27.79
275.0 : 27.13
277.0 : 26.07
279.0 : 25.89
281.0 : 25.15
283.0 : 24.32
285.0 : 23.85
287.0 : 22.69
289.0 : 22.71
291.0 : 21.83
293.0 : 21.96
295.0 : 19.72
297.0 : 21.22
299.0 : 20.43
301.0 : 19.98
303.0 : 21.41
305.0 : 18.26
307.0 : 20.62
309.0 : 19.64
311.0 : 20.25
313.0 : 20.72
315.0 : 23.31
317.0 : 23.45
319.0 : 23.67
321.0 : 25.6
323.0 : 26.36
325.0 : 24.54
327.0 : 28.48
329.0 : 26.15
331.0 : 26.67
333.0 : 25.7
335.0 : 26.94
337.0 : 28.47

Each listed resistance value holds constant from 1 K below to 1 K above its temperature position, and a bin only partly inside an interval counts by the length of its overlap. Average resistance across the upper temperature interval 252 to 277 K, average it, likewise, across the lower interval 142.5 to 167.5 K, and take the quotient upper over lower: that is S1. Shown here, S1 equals 1.3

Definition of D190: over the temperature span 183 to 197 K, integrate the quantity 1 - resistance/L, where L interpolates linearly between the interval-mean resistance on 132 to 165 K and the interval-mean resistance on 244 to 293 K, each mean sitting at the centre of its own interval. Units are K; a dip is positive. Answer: 2.26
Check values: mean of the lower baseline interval 20.9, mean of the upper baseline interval 26.3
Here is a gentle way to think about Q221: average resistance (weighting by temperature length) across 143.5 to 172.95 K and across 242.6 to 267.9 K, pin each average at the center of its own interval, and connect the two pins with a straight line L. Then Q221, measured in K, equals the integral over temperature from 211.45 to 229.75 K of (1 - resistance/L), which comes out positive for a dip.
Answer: 8.8 K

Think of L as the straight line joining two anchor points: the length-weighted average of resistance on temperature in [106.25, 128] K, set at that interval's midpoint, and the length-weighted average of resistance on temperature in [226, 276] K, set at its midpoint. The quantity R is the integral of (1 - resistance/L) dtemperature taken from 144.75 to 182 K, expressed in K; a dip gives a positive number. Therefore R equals 1.1 K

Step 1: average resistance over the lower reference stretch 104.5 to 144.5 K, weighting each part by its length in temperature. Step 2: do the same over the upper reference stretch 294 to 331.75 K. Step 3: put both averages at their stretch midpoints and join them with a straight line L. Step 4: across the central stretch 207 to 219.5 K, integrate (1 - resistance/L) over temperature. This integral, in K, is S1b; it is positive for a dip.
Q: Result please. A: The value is 6.6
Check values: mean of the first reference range 20.2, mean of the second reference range 22.6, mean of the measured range 10.1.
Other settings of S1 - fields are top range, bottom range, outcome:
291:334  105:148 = 1.12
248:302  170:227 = 1.61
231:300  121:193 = 1.20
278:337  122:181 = 1.10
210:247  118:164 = 0.86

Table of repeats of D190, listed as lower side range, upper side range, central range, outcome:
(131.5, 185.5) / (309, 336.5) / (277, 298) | 0.7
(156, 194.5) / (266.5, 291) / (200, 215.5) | 8.4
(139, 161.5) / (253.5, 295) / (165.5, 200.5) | 3.6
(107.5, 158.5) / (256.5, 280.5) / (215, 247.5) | 8.0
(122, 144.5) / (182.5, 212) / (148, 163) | -2.1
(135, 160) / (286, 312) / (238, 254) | -4.4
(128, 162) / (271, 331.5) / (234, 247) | -1.1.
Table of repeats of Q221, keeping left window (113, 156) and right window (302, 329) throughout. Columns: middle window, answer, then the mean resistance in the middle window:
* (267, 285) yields -3.1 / 26.3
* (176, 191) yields 0.4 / 20.8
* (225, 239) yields 1.2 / 20.1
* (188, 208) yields 6.4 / 14.7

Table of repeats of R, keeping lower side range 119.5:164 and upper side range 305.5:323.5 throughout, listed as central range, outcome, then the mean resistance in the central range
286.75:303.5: 0.7 K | 21.3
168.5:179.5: -0.2 K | 21.5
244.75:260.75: -4.5 K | 27.9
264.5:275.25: -2.6 K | 27.3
